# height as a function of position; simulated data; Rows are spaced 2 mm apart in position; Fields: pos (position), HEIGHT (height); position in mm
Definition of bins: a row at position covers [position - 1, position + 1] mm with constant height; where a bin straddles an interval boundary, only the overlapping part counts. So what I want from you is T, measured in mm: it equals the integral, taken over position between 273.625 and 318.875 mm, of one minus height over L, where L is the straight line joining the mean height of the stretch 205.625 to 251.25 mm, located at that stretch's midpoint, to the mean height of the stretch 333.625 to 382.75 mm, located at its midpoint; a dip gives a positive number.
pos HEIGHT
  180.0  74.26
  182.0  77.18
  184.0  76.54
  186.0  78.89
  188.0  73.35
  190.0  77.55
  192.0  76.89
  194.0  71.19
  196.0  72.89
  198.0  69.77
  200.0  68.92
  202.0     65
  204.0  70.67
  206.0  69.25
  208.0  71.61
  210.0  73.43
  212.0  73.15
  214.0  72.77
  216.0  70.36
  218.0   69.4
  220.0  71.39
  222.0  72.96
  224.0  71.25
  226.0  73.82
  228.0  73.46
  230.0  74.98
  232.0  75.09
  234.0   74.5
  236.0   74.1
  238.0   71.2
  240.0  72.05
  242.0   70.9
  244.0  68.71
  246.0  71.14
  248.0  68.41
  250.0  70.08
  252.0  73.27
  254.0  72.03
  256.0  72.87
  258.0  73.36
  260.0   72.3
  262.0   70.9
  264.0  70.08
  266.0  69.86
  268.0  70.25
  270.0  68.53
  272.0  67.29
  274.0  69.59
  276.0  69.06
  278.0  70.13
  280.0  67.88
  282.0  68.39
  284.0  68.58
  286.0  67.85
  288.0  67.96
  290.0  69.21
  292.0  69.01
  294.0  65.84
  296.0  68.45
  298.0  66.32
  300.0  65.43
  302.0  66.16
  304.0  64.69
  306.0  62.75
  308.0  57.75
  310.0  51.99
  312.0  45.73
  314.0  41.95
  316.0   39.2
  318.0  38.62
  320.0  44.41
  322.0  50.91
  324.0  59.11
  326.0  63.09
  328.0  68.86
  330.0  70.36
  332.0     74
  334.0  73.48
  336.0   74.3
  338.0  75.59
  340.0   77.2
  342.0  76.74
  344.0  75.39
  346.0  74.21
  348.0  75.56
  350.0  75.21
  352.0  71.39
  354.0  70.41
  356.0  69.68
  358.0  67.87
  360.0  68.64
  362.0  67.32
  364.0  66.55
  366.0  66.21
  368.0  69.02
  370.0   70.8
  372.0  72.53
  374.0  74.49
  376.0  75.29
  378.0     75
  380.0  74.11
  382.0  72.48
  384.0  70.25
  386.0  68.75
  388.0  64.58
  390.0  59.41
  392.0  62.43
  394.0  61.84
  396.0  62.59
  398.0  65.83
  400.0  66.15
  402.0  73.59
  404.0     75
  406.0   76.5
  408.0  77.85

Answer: 6.5 mm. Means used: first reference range 72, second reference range 72.4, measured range 61.8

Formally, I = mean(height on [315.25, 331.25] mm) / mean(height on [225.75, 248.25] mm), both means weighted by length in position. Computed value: 0.76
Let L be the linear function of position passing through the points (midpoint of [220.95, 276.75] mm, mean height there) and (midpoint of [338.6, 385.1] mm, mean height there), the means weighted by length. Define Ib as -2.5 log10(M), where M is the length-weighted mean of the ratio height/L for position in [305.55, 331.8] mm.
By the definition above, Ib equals 0.31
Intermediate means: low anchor 71.5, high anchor 72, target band 53.9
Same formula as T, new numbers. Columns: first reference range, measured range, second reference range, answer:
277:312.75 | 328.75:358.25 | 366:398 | -2.88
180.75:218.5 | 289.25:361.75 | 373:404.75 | 5.52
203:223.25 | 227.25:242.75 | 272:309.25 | -0.69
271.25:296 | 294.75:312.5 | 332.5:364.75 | 2.07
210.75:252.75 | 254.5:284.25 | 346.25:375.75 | 0.68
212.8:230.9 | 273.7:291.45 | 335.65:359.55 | 1.01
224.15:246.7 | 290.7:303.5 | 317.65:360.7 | 0.60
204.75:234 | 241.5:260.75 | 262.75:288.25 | -0.24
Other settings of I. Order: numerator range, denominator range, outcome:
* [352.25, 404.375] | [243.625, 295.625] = 0.99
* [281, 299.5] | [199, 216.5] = 0.96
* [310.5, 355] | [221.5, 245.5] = 0.88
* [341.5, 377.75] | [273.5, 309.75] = 1.07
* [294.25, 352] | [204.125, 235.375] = 0.88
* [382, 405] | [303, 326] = 1.30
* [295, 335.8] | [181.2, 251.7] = 0.81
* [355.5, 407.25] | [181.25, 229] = 0.95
